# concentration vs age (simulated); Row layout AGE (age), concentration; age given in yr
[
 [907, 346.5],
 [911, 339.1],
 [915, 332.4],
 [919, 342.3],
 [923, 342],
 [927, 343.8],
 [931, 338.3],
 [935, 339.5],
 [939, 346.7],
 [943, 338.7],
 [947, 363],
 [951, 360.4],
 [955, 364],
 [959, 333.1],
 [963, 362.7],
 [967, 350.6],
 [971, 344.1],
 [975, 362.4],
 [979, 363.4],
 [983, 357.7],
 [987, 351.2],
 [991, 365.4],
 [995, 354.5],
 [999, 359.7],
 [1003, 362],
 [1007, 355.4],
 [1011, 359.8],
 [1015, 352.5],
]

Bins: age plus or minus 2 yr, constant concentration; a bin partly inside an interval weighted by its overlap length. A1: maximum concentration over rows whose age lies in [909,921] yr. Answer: 342.3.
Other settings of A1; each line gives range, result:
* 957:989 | 363.4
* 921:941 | 346.7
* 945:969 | 364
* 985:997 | 365.4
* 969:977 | 362.4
